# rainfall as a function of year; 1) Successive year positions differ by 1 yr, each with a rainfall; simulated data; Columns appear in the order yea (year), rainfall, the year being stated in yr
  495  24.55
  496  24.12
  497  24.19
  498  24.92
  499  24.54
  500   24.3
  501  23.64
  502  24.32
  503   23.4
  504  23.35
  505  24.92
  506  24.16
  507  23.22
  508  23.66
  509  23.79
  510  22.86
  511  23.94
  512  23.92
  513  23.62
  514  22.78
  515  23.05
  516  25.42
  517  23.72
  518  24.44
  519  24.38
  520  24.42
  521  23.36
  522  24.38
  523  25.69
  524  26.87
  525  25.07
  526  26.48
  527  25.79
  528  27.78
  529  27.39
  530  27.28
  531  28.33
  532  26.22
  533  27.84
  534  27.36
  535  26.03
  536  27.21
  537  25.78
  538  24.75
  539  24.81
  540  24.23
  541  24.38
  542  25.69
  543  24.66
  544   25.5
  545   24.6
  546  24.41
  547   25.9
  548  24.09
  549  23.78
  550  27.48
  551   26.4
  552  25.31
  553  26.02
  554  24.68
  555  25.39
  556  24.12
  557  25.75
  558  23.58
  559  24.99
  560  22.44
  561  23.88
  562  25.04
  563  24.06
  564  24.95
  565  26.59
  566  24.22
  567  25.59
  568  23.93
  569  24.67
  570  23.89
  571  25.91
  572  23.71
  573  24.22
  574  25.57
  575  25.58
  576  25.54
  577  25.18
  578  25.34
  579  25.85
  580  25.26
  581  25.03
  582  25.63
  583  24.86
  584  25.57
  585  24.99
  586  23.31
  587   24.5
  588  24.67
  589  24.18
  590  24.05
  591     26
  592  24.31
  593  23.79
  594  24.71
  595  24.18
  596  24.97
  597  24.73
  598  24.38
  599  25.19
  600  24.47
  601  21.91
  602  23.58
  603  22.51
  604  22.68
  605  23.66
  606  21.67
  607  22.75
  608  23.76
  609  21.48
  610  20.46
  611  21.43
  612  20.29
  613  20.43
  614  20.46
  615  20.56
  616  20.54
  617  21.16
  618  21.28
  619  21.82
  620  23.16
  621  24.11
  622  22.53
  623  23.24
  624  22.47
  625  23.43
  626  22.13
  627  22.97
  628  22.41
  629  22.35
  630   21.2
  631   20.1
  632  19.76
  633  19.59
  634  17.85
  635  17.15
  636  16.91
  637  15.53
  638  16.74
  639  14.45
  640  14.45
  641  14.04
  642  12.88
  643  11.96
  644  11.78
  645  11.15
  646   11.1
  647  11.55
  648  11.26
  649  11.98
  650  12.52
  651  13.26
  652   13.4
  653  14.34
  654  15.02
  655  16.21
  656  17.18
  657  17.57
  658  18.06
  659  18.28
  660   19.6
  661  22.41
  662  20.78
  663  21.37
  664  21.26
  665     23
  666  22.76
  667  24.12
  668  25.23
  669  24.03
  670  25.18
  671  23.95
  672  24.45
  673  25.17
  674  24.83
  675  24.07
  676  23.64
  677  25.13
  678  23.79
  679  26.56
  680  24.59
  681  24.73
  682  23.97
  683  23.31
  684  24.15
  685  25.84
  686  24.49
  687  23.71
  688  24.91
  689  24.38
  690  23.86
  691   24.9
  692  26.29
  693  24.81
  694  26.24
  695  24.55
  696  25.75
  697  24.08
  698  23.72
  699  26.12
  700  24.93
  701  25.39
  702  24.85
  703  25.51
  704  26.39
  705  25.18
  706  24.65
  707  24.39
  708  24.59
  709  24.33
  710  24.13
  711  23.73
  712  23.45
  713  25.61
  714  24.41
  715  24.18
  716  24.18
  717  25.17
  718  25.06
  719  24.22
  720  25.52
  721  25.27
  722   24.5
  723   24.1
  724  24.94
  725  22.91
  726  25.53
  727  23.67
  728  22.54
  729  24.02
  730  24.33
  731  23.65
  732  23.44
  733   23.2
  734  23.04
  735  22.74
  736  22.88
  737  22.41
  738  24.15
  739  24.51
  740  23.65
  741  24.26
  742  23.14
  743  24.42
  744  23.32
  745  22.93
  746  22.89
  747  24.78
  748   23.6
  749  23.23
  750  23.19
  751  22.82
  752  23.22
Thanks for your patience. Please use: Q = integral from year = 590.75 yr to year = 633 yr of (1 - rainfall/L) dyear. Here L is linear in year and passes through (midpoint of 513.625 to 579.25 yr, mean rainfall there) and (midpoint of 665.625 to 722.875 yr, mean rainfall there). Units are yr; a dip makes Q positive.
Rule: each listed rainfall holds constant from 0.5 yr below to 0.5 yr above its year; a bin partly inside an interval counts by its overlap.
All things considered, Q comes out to 4.1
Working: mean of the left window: 25.2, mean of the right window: 24.7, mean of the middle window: 22.5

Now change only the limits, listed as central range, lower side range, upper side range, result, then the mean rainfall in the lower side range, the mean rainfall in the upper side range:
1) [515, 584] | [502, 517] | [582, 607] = -3.9 yr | 23.7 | 24.1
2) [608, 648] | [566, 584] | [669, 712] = 9.7 yr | 25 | 24.7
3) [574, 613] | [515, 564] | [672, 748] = 1.6 yr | 25.3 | 24.4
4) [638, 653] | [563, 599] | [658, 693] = 7.1 yr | 24.8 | 23.7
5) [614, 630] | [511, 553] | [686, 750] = 1.7 yr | 25.4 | 24.3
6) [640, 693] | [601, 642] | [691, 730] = 5.9 yr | 20.6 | 24.7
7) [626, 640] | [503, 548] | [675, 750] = 3.2 yr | 25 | 24.3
